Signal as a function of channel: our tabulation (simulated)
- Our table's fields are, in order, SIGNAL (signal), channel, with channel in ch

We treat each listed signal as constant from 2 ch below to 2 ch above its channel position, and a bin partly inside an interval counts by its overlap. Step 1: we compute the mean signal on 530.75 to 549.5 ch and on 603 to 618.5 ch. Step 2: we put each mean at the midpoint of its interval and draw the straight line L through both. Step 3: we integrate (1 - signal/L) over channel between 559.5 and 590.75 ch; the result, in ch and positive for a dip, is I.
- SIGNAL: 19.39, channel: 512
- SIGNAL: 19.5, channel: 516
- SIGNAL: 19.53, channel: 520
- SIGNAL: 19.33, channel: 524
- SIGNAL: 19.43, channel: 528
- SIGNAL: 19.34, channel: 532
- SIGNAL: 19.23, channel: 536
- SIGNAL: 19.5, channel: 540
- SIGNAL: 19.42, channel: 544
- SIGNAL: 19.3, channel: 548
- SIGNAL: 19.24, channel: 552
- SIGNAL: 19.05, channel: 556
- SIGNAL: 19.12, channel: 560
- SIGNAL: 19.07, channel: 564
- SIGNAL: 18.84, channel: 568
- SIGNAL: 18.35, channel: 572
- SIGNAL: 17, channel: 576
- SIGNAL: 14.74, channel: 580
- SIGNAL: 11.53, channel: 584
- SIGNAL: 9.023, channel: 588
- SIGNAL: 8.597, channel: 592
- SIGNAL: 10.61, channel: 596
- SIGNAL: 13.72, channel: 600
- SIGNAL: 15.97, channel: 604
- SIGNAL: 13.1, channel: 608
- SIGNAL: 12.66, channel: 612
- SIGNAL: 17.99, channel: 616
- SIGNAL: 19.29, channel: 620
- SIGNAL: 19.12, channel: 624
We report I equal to 3.0 ch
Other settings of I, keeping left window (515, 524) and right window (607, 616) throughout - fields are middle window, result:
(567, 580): -0.98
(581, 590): 2.78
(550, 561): -1.15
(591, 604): 2.50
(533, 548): -0.95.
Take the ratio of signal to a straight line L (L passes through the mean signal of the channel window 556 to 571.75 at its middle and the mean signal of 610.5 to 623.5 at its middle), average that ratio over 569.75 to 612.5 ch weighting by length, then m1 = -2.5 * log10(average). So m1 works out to 0.33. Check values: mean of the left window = 18.9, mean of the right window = 17.1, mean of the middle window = 13.3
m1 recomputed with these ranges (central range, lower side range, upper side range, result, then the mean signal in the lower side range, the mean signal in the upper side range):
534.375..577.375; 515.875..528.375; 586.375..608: -0.19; 19.4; 11.8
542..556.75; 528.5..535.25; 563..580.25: -0.03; 19.3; 17.8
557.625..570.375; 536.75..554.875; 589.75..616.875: -0.10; 19.3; 13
